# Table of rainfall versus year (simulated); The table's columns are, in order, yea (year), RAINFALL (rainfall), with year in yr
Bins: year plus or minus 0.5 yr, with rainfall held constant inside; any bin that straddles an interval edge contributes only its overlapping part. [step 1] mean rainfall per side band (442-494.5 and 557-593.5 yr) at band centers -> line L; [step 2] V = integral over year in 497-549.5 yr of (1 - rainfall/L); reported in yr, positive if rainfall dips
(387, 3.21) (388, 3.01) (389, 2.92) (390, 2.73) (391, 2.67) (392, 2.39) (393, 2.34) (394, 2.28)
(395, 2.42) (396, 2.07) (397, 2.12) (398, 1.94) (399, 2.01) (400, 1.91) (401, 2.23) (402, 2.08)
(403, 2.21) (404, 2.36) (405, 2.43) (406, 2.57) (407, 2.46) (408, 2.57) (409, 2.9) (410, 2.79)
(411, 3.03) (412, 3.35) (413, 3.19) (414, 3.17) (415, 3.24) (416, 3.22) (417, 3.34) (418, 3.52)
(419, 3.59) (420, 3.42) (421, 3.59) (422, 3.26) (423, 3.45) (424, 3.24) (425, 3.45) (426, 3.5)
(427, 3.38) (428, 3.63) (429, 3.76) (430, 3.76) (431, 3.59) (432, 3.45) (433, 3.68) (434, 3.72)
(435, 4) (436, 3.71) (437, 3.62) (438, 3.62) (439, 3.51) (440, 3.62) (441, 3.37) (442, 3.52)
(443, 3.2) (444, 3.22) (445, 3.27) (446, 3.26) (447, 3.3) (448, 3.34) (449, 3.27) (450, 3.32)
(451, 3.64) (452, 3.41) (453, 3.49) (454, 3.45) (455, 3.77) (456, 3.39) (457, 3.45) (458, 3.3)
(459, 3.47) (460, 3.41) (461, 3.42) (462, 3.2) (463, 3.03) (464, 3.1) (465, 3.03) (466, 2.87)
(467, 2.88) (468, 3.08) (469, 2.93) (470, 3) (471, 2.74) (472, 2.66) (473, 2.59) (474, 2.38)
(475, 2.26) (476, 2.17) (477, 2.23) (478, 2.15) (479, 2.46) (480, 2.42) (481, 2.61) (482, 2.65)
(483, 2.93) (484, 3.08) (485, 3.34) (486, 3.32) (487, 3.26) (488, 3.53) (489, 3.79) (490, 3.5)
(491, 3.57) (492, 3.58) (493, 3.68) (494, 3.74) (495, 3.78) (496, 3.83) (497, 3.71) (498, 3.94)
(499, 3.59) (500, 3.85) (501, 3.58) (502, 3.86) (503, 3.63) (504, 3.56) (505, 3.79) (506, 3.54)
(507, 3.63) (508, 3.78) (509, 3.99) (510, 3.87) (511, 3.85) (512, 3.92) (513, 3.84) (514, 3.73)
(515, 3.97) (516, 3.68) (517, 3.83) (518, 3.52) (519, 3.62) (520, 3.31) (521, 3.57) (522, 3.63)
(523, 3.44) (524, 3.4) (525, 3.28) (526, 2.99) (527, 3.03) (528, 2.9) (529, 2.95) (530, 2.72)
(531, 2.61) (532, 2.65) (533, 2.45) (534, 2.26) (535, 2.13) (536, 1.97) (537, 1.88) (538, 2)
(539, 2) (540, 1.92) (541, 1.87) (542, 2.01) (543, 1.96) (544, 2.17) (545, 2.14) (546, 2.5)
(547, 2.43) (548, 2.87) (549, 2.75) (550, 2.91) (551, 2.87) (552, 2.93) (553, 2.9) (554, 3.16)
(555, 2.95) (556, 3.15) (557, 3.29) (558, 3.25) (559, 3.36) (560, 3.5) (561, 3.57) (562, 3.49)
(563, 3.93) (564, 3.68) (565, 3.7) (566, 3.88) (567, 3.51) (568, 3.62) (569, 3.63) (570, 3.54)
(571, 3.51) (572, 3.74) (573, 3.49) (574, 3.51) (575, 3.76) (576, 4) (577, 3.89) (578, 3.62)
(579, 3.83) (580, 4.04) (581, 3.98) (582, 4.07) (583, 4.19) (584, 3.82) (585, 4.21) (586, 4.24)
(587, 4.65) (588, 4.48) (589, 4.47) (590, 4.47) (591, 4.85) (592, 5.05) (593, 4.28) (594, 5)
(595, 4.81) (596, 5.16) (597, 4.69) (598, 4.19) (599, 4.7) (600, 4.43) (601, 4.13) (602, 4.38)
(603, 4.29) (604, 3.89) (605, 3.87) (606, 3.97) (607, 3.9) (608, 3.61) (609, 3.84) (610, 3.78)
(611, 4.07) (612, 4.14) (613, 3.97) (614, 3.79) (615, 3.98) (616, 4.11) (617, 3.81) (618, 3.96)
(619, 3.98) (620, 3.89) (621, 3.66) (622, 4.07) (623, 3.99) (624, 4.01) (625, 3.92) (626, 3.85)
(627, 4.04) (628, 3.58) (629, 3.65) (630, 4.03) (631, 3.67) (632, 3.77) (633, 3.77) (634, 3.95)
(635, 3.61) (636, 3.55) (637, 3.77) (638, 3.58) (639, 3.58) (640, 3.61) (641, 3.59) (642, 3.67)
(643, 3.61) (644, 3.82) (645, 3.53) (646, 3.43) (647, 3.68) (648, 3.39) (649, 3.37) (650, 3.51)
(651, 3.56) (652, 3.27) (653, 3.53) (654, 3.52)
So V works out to 6.1 yr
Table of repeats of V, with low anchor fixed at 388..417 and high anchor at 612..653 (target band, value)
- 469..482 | 1.98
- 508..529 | -2.63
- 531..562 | 6.60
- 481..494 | -1.42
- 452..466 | -2.29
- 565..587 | -2.37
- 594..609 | -2.99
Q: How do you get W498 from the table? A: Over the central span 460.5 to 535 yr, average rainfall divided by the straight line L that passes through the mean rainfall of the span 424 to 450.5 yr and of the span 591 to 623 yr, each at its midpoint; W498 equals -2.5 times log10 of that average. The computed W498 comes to 0.16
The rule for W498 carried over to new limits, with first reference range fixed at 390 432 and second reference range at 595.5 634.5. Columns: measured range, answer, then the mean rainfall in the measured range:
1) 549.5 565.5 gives 0.13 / 3.29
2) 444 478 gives 0.03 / 3.08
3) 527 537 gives 0.38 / 2.51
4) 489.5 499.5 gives -0.10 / 3.69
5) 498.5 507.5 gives -0.08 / 3.67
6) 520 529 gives 0.08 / 3.26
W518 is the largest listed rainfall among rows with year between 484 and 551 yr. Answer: 3.99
